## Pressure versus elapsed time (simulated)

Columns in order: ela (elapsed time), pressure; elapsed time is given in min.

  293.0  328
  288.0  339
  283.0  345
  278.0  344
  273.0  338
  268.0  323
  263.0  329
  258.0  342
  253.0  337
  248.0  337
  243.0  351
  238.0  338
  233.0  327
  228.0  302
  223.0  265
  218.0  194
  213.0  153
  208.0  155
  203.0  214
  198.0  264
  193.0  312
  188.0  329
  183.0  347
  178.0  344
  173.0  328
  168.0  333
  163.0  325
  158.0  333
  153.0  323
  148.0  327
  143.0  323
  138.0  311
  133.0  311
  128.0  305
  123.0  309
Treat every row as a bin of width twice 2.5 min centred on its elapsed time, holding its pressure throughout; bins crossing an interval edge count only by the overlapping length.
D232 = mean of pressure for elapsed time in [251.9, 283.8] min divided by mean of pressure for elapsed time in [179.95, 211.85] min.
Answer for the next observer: 1.26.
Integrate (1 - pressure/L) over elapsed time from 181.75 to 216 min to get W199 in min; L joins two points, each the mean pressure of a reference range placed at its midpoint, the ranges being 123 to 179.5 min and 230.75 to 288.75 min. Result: 8.3 min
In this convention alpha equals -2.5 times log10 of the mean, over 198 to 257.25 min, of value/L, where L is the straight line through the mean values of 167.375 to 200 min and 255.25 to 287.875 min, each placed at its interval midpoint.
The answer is 0.21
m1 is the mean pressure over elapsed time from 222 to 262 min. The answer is 327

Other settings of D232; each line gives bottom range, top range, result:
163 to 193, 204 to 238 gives 0.72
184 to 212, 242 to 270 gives 1.32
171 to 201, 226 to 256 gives 1.04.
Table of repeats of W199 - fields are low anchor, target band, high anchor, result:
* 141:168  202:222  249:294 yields 9.0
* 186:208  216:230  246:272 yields 1.9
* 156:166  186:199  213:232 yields -0.8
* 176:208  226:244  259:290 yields -0.8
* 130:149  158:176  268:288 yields -0.5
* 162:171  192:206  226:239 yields 3.1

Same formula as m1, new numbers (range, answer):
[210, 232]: 234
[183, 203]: 296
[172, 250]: 284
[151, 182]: 332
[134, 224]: 289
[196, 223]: 201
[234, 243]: 340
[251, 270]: 333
